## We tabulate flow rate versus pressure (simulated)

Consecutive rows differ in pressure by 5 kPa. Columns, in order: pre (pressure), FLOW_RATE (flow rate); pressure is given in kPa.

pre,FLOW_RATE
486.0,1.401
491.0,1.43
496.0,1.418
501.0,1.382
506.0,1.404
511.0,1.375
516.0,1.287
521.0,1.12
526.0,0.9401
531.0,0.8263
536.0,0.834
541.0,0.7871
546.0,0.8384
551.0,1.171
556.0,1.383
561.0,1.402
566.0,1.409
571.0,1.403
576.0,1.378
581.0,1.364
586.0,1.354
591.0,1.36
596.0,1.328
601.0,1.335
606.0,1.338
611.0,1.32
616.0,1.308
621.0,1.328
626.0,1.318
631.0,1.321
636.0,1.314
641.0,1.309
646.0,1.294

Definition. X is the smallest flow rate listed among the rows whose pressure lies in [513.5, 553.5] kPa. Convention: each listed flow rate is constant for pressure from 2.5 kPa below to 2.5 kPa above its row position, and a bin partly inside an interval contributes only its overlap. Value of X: 0.7871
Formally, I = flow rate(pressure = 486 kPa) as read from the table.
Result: 1.401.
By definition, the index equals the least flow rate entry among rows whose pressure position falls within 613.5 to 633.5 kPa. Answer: 1.308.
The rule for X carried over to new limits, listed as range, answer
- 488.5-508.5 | 1.382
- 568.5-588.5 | 1.354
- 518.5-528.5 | 0.9401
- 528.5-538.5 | 0.8263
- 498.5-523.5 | 1.12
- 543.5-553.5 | 0.8384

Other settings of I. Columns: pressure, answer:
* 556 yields 1.383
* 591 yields 1.36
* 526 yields 0.9401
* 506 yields 1.404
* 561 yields 1.402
